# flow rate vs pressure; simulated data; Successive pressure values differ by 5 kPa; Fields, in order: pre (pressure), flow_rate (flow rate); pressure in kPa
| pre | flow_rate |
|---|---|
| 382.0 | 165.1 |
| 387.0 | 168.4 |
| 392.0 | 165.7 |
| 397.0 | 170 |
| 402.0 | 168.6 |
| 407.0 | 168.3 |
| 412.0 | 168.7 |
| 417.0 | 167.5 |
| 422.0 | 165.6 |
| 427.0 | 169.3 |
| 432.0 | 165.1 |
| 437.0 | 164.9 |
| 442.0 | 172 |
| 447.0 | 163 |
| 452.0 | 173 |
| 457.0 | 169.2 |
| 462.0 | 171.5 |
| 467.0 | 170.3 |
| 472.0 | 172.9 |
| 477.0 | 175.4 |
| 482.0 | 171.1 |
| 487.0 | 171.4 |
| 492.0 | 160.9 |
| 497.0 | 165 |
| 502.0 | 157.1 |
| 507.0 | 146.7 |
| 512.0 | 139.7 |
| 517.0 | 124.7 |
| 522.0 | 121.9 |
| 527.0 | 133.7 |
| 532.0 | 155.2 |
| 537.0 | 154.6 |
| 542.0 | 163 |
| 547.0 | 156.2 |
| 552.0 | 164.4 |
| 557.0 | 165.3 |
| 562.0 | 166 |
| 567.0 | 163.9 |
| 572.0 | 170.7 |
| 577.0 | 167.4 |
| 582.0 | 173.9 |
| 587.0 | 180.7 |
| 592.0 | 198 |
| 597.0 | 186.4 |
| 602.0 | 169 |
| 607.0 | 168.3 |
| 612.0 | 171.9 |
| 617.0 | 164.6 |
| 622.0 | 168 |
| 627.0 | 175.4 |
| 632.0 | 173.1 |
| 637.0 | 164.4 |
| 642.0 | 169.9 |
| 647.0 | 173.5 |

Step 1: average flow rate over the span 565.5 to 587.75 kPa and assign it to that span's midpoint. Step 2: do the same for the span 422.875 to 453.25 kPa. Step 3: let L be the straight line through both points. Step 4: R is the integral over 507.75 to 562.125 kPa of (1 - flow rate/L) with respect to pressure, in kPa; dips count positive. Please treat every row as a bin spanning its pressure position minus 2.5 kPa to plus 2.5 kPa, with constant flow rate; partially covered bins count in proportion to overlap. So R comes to 6.79 kPa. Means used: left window 168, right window 171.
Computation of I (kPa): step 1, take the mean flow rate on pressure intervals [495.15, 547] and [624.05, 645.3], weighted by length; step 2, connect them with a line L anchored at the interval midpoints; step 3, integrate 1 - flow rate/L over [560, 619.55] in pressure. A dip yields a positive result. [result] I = -4.58 kPa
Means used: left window 146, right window 171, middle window 173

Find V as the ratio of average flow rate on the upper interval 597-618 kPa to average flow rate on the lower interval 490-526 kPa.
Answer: 1.18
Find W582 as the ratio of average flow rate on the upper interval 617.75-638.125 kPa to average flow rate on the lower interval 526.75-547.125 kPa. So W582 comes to 1.10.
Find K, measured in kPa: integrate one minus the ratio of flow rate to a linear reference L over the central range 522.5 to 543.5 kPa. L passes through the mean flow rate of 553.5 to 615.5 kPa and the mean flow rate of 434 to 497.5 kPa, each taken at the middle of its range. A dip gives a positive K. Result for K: 2.9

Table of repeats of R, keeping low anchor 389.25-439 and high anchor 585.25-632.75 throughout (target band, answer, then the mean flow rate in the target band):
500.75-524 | 4.63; 137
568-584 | 0.39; 170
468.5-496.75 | 0.06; 170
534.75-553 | 1.44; 159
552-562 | 0.47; 165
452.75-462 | -0.07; 171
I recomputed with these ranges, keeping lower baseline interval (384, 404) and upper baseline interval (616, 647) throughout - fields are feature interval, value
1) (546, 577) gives 0.78 kPa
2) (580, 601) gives -1.78 kPa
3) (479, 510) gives 1.27 kPa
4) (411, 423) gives 0.07 kPa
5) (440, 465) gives -0.18 kPa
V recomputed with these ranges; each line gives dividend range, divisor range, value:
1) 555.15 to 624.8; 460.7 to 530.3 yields 1.11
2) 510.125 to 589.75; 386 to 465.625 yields 0.93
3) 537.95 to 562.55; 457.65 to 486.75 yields 0.94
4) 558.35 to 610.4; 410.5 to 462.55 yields 1.04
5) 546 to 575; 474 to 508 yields 1.00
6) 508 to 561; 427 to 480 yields 0.87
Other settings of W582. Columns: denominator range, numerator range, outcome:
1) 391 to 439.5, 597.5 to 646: 1.02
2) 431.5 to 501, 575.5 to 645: 1.03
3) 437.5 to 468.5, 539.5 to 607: 1.01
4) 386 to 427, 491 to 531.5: 0.86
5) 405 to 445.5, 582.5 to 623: 1.05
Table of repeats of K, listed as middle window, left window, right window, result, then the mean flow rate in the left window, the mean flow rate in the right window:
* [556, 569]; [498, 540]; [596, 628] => -0.8 kPa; 143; 171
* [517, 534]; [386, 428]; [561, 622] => 3.7 kPa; 168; 173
